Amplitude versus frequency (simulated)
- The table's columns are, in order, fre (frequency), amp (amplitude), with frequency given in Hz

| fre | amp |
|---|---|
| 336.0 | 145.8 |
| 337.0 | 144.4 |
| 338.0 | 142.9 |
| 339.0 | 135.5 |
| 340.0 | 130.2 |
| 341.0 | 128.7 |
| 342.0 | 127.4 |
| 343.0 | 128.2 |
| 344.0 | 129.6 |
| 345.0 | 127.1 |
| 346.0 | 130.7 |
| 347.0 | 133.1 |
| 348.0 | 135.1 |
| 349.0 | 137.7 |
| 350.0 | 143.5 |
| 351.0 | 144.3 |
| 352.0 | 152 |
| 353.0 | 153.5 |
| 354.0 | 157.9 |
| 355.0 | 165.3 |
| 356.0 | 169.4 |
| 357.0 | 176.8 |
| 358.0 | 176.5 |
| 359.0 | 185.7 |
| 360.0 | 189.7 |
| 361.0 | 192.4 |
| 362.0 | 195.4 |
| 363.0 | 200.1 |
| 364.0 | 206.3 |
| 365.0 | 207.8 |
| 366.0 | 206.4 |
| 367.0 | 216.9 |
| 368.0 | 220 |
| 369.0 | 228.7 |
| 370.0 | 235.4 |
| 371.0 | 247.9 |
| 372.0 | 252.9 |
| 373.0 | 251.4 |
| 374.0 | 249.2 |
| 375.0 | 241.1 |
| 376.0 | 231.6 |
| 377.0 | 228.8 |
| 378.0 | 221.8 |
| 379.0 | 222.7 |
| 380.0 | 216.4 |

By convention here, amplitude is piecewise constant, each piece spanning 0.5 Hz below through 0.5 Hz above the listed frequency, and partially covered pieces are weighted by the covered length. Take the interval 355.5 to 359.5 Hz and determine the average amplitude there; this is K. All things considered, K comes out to 177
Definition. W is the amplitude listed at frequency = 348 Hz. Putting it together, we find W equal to 135.1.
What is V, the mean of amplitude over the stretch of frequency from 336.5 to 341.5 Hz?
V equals 136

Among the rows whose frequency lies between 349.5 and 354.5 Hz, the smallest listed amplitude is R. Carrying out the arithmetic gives 143.5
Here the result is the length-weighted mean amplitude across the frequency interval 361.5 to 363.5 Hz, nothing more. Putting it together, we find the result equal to 198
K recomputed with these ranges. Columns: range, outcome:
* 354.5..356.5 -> 167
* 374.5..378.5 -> 231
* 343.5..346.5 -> 129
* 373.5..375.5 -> 245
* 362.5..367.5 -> 208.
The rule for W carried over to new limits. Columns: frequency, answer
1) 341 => 128.7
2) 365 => 207.8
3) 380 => 216.4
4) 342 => 127.4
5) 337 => 144.4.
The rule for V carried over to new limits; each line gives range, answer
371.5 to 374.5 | 251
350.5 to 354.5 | 152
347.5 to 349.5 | 136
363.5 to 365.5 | 207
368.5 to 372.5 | 241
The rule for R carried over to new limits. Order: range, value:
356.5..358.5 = 176.5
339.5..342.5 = 127.4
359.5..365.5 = 189.7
